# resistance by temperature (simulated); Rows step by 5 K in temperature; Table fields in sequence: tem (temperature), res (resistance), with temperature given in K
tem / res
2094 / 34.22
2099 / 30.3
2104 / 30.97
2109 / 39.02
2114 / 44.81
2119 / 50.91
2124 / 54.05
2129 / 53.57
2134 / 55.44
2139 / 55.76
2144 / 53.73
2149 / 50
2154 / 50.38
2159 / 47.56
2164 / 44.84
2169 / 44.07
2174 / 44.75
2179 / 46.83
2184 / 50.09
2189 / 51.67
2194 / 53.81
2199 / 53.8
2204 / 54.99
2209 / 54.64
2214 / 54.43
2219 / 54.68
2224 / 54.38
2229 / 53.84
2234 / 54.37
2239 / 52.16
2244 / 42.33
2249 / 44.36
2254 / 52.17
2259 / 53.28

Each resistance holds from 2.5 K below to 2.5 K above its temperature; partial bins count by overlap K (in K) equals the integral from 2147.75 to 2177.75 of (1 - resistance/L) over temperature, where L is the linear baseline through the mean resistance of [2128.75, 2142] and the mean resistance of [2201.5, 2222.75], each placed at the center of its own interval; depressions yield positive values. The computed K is 4.5 K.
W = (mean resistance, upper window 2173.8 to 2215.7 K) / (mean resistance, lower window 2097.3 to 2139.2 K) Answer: 1.13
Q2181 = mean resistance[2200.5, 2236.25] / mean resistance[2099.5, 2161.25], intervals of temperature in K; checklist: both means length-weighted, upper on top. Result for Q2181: 1.13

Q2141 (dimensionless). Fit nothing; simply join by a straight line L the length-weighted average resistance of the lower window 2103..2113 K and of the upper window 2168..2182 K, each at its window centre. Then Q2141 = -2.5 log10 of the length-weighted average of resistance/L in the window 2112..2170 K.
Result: -0.23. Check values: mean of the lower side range 37.1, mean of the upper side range 45.5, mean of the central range 50.6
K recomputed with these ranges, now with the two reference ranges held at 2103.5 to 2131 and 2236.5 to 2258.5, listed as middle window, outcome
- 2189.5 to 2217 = -3.7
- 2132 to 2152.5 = -2.9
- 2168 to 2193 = -0.4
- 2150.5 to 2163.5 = -0.4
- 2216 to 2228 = -1.6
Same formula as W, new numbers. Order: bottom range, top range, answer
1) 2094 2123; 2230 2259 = 1.26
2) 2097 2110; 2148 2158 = 1.51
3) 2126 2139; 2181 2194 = 0.94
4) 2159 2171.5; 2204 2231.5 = 1.21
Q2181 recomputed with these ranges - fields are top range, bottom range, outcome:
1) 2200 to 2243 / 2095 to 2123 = 1.35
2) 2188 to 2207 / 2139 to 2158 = 1.04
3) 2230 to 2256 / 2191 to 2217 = 0.91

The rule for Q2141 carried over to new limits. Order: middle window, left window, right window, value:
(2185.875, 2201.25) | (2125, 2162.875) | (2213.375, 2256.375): -0.03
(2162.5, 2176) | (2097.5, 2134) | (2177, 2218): 0.12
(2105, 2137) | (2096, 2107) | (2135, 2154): -0.19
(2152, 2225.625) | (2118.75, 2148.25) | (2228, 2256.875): 0.02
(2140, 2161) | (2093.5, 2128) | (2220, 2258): -0.15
